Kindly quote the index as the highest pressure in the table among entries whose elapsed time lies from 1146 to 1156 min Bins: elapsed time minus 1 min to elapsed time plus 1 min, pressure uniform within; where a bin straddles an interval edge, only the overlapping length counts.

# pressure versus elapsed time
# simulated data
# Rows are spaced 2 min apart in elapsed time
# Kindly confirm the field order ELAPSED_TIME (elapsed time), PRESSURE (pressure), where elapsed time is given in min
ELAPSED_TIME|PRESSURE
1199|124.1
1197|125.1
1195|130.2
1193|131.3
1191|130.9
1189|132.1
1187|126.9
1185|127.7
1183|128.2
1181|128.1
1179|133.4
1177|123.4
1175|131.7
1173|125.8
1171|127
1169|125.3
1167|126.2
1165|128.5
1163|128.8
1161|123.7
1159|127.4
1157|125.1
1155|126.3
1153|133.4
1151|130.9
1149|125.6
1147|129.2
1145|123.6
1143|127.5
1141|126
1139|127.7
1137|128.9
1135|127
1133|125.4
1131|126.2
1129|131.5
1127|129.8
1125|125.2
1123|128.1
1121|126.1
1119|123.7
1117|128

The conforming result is 133.4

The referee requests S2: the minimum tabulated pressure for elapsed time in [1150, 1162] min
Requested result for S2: 123.7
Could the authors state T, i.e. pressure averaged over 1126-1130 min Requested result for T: 131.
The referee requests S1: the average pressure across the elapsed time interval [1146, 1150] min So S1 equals 127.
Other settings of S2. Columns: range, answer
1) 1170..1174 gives 125.8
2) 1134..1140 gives 127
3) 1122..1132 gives 125.2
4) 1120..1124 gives 126.1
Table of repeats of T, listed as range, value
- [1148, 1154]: 130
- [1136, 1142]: 128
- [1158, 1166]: 127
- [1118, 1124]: 126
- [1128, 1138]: 128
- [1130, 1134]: 126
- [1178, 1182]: 131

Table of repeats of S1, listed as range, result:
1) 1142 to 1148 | 127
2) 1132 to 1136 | 126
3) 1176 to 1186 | 128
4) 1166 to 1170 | 126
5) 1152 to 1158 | 128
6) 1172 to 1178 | 127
